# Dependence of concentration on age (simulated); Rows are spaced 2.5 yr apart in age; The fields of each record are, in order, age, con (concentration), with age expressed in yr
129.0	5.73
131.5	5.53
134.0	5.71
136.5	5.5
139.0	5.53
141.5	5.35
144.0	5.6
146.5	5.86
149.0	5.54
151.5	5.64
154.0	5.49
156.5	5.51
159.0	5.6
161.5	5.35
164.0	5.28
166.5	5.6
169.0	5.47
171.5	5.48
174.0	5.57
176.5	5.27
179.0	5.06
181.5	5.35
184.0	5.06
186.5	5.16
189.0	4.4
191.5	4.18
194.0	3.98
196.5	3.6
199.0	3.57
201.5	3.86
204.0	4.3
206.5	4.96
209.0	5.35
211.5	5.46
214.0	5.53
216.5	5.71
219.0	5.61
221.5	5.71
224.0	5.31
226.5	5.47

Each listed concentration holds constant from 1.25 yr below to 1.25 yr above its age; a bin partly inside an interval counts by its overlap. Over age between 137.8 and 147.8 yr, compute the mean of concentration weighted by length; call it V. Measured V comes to 5.59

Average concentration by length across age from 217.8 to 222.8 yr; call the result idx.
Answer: 5.66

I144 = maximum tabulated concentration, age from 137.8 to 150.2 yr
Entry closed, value 5.86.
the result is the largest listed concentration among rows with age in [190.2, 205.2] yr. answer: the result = 4.3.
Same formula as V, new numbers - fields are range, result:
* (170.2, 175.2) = 5.52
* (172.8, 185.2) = 5.26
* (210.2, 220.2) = 5.58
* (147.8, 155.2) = 5.56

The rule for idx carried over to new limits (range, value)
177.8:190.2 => 5.01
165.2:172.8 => 5.52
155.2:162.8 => 5.49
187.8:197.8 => 4.04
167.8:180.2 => 5.37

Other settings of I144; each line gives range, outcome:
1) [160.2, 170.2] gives 5.6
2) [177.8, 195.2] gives 5.35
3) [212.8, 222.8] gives 5.71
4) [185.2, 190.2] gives 5.16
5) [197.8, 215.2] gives 5.53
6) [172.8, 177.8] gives 5.57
